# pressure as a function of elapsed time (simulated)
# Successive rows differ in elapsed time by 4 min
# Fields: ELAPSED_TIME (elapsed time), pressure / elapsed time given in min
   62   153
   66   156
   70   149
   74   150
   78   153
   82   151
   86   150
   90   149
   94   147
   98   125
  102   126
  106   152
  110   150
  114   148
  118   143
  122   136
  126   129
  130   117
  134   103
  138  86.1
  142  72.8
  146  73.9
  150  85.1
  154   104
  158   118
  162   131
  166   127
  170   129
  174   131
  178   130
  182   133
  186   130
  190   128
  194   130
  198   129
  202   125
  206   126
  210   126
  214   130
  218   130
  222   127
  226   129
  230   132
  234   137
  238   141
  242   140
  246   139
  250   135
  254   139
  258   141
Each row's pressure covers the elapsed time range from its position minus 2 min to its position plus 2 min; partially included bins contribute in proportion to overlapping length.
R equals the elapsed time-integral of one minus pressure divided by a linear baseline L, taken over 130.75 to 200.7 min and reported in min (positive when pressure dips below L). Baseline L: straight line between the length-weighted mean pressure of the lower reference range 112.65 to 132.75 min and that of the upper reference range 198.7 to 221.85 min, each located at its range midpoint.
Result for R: 8.5 min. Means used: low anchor 133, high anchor 127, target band 114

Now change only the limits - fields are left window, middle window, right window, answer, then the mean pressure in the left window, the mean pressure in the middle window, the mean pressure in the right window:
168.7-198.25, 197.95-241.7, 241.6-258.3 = 1.3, 130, 131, 138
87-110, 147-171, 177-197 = 3.6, 141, 113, 130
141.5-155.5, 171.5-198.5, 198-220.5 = -4.9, 84.4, 130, 128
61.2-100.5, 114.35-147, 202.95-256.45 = 7.4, 148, 111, 133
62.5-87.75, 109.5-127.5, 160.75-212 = 0.2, 152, 141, 129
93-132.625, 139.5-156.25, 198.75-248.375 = 6.3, 137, 84.5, 132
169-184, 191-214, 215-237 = 0.6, 131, 127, 131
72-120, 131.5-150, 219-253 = 7.4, 145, 85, 135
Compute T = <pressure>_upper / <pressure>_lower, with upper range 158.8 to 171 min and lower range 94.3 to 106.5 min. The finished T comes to 0.96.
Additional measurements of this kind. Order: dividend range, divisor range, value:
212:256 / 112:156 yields 1.23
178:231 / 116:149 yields 1.20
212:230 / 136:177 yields 1.22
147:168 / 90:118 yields 0.78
